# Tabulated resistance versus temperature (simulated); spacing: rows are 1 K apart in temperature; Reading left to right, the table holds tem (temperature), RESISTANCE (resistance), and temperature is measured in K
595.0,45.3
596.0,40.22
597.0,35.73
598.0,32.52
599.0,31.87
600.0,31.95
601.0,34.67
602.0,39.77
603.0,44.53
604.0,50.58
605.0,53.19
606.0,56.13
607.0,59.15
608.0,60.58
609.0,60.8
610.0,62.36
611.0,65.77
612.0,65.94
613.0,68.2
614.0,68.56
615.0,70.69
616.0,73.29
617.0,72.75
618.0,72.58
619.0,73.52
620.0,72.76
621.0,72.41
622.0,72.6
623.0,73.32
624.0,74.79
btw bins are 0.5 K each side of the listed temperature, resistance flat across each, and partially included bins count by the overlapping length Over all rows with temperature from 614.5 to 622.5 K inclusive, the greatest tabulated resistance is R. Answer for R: 73.52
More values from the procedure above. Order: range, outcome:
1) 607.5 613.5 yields 68.2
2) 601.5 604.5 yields 50.58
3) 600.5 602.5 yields 39.77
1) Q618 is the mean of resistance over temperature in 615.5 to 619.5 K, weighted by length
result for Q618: 73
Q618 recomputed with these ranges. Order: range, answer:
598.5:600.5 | 31.9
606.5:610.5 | 60.7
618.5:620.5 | 73.1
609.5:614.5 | 66.2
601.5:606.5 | 48.8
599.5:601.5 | 33.3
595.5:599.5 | 35.1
